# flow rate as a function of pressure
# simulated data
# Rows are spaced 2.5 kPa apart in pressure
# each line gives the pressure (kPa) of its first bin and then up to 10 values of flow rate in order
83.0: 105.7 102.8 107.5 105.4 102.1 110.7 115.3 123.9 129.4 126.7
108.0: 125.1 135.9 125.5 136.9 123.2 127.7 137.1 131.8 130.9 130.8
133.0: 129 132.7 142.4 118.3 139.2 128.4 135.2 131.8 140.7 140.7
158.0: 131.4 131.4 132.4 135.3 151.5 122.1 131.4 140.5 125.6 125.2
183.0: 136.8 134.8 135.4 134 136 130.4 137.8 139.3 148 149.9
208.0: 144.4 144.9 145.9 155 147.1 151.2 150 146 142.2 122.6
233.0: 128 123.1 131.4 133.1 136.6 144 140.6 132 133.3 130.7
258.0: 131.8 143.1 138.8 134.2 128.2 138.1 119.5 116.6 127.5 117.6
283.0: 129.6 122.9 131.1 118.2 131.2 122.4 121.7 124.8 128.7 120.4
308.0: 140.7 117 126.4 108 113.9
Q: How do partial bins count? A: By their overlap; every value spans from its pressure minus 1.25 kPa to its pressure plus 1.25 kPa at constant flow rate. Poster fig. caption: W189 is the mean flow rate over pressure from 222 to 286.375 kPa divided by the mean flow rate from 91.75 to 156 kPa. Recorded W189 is 1.0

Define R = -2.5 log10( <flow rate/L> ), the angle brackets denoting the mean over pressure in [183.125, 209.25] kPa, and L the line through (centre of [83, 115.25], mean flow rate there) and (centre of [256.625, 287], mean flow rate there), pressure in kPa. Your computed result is -0.12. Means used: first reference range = 118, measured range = 139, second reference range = 129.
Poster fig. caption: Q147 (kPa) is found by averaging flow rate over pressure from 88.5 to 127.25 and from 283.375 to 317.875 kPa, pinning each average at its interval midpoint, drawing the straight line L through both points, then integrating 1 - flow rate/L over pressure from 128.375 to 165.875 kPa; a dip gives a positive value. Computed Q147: -2.9 kPa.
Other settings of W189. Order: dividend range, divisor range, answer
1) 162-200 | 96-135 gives 1.04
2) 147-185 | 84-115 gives 1.14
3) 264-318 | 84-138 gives 1.01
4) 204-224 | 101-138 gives 1.14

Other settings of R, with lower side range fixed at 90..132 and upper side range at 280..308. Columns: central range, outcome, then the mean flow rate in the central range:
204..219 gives -0.18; 148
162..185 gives -0.07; 133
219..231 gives -0.15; 144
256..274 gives -0.07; 133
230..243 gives -0.03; 129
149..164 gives -0.08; 135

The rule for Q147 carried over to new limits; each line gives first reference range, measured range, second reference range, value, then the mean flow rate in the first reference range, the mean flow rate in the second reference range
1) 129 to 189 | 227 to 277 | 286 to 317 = -2.0 kPa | 133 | 124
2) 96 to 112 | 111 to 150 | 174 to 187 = -1.1 kPa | 125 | 133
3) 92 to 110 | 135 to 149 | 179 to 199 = -0.7 kPa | 120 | 134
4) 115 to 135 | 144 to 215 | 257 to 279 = -3.2 kPa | 131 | 131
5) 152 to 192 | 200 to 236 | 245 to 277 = -2.5 kPa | 134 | 133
